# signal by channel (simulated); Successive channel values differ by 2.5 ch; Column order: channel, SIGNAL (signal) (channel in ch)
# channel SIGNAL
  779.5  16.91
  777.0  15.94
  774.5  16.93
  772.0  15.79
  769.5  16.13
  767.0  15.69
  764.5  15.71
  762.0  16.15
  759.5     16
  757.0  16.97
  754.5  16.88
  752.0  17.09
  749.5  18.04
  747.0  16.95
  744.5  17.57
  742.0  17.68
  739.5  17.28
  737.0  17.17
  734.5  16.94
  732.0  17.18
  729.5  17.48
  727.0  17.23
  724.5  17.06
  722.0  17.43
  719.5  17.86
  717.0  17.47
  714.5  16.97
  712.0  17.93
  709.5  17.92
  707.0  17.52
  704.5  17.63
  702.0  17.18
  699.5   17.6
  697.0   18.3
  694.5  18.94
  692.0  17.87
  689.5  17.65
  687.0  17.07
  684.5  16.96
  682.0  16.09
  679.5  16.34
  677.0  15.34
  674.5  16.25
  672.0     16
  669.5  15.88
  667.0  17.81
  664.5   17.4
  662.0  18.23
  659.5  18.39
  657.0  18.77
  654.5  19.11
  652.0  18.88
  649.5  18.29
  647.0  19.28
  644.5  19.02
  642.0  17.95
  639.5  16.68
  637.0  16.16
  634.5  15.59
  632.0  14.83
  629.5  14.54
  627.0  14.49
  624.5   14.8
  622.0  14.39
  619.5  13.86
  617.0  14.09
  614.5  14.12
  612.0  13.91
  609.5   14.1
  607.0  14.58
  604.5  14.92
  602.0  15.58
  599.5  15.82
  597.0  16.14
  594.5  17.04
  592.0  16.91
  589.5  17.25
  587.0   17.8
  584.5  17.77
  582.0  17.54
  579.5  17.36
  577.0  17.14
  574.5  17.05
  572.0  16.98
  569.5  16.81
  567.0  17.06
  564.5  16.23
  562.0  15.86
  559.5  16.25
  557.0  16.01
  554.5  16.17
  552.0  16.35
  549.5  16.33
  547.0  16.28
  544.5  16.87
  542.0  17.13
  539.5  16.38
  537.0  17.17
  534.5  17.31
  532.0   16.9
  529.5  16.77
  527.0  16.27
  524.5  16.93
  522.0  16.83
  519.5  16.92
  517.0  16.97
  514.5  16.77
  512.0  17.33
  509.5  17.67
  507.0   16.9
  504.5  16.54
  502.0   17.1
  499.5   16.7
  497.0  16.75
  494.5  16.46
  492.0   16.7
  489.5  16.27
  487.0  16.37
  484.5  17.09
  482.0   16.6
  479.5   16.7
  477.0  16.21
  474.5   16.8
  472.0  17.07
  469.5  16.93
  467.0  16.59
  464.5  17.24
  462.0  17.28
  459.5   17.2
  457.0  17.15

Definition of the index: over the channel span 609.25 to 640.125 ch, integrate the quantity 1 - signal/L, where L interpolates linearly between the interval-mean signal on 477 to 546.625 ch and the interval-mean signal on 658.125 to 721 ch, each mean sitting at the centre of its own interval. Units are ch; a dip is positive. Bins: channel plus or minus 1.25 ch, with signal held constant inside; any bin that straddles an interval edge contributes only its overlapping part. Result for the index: 4.3 ch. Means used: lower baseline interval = 16.8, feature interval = 14.7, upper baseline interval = 17.3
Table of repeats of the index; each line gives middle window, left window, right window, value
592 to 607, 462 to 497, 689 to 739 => 1.1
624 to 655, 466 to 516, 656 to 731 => 0.6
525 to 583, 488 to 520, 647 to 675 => 1.5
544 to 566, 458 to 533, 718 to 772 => 0.8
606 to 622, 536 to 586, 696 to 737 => 2.7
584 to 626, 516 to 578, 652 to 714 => 3.9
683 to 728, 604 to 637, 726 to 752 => -2.8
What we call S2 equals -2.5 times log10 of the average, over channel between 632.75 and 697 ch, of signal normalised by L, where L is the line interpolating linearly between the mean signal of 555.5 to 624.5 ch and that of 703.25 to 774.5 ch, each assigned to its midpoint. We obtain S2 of -0.06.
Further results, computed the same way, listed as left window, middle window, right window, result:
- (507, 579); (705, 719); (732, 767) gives -0.04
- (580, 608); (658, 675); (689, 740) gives 0.00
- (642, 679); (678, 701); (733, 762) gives 0.01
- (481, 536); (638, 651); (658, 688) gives -0.09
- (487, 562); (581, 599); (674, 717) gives -0.01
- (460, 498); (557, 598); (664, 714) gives 0.00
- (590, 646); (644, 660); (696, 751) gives -0.17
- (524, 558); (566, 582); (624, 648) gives -0.04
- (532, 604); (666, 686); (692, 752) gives 0.06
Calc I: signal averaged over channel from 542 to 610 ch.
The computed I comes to 16.5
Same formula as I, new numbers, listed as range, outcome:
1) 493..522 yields 16.9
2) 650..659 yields 18.8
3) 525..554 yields 16.7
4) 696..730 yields 17.5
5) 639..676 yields 17.9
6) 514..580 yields 16.7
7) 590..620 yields 15.2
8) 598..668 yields 16.3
